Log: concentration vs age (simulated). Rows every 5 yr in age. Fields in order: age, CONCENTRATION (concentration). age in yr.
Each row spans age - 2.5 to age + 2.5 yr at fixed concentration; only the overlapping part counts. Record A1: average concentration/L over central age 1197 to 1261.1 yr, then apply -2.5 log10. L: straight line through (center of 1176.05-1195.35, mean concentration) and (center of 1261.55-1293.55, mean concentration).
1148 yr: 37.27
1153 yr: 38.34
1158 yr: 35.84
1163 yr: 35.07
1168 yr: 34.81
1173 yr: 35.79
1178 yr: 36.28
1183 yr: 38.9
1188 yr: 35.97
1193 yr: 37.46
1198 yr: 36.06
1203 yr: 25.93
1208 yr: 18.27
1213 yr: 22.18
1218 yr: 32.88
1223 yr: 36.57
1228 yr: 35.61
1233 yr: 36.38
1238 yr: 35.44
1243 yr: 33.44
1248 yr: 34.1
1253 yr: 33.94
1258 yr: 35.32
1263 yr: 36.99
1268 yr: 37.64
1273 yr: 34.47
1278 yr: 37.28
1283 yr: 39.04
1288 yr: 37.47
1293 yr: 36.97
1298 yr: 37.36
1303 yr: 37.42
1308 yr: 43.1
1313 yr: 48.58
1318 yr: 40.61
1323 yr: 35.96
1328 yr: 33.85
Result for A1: 0.164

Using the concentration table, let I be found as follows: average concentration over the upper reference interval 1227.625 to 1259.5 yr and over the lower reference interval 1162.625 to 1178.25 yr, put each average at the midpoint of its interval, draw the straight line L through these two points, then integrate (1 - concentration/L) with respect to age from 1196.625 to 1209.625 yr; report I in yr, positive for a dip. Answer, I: 3.20 yr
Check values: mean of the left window 35.4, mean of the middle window 26.5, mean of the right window 34.8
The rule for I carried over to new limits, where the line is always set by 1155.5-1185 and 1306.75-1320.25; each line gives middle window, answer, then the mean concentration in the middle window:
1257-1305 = 6.05 yr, 37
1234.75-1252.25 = 2.55 yr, 34.4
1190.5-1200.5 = 0.20 yr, 36.8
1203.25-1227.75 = 6.74 yr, 28.1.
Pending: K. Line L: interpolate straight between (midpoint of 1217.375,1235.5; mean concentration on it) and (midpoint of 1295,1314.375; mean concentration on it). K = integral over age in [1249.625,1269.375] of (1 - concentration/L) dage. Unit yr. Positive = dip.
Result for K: 1.1 yr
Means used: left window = 35.6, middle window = 35.8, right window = 41.1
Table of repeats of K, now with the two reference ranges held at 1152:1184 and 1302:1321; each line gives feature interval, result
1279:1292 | 1.1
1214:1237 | 2.6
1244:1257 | 1.9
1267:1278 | 1.3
